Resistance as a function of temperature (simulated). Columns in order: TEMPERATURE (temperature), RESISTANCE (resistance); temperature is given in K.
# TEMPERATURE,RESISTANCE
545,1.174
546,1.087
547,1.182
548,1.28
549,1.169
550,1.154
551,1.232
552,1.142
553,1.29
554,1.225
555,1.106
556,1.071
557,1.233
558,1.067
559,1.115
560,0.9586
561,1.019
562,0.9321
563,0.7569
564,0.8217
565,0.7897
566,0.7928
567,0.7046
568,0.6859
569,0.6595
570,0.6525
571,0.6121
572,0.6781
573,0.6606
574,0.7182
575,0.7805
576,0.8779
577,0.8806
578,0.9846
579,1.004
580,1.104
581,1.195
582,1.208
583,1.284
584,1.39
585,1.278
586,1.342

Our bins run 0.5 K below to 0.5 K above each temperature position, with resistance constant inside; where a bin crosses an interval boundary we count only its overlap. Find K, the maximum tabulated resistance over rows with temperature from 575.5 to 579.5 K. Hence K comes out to 1.004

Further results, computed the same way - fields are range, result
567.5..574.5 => 0.7182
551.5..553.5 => 1.29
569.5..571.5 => 0.6525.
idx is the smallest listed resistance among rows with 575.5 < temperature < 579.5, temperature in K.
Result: 0.8779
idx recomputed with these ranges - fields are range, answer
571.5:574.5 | 0.6606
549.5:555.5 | 1.106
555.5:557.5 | 1.071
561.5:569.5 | 0.6595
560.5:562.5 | 0.9321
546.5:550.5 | 1.154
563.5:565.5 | 0.7897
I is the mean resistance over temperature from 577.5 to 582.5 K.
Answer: 1.1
